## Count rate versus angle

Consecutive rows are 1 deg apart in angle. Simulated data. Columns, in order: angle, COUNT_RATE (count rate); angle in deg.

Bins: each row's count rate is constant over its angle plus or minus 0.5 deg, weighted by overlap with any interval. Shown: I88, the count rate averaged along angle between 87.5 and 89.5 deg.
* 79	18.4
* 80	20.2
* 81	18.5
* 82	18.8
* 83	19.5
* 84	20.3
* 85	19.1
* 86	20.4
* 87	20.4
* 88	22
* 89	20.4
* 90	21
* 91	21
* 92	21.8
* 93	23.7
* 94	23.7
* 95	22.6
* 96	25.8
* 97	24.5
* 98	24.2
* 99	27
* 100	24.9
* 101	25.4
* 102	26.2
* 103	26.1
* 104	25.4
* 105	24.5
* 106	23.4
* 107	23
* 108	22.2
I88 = 21.2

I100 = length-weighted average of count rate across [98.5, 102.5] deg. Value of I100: 25.9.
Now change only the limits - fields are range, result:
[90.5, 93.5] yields 22.2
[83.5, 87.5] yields 20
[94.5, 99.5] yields 24.8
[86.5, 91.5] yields 21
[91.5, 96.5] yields 23.5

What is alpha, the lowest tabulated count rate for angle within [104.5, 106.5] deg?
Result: 23.4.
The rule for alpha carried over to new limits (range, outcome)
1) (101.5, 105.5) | 24.5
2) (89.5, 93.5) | 21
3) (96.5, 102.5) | 24.2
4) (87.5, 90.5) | 20.4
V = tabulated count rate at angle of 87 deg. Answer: 20.4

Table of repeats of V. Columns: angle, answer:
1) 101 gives 25.4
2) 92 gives 21.8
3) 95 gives 22.6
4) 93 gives 23.7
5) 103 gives 26.1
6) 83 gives 19.5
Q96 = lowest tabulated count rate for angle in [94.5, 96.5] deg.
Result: 22.6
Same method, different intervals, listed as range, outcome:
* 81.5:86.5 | 18.8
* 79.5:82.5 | 18.5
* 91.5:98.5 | 21.8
